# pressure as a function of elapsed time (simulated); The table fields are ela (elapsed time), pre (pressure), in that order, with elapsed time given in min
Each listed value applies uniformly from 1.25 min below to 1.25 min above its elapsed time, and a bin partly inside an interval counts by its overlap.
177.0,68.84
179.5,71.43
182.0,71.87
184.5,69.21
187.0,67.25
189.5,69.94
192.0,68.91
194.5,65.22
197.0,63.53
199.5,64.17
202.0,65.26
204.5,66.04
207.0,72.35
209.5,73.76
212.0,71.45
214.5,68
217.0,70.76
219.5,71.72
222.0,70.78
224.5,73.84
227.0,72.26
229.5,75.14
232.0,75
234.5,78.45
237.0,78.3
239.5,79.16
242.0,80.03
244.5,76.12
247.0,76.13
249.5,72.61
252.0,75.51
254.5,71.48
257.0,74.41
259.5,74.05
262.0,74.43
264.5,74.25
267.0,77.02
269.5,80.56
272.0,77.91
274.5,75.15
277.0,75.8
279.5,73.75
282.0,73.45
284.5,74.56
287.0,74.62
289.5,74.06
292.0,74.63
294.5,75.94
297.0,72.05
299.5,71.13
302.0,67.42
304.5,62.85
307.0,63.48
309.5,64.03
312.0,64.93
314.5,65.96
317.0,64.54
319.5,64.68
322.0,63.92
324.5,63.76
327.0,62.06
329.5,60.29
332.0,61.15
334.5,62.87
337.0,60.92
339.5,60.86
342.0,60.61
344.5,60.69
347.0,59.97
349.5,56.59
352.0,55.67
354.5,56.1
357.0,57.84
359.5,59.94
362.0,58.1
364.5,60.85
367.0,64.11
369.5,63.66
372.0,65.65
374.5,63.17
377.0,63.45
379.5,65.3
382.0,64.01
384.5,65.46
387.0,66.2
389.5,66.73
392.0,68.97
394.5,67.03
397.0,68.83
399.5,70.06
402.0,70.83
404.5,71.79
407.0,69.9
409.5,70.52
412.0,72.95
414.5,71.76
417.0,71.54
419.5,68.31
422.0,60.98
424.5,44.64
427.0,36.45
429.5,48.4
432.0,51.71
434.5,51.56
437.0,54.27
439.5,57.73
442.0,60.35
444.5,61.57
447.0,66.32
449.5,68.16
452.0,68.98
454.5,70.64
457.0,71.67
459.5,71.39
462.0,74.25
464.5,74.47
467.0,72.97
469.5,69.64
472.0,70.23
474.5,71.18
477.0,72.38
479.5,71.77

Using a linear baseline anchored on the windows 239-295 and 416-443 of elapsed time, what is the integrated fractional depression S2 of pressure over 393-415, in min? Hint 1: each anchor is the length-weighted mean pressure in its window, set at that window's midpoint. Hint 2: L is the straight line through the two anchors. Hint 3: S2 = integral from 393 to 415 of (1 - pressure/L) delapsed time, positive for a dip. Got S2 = -4.6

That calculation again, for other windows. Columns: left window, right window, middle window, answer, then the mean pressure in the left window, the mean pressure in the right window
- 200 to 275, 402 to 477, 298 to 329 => 2.5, 74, 64.9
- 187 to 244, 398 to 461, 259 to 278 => -1.8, 71.5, 63.4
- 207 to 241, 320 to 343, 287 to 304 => -1.6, 73.7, 61.9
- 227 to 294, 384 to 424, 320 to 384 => 8.7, 75.6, 68.5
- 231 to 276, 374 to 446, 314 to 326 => 1.0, 76.1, 62.9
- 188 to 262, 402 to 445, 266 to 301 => -3.1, 72.2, 60.5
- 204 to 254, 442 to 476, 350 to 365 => 2.9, 74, 69.8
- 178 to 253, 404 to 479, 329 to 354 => 3.0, 71.8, 64.9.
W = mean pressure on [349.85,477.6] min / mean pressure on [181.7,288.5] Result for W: 0.9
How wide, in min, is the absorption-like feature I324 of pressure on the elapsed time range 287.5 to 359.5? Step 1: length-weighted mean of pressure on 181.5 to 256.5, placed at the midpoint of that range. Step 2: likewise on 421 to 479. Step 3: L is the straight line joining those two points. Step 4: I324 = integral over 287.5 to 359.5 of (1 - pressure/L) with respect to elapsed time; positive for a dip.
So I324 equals 4.3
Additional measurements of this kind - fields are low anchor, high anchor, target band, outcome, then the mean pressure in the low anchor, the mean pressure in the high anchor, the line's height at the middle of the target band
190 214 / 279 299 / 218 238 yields -1.3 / 67.9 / 74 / 69.8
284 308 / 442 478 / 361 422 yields 3.0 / 71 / 69.9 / 70.4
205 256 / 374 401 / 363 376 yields 0.8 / 74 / 66.4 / 67.3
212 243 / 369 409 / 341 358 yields 2.6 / 74.3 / 67.1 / 68.8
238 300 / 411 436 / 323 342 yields 1.8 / 75.2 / 57.6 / 68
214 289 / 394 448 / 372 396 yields -0.3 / 74.9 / 62.1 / 64.9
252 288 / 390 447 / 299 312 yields 1.2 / 75.1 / 62.4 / 72.1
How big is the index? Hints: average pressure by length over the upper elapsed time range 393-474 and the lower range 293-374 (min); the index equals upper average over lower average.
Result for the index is 1.03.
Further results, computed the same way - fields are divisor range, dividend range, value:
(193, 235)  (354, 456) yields 0.90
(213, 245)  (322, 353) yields 0.81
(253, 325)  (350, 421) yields 0.92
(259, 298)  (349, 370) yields 0.79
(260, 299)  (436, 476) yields 0.90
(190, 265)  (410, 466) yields 0.87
